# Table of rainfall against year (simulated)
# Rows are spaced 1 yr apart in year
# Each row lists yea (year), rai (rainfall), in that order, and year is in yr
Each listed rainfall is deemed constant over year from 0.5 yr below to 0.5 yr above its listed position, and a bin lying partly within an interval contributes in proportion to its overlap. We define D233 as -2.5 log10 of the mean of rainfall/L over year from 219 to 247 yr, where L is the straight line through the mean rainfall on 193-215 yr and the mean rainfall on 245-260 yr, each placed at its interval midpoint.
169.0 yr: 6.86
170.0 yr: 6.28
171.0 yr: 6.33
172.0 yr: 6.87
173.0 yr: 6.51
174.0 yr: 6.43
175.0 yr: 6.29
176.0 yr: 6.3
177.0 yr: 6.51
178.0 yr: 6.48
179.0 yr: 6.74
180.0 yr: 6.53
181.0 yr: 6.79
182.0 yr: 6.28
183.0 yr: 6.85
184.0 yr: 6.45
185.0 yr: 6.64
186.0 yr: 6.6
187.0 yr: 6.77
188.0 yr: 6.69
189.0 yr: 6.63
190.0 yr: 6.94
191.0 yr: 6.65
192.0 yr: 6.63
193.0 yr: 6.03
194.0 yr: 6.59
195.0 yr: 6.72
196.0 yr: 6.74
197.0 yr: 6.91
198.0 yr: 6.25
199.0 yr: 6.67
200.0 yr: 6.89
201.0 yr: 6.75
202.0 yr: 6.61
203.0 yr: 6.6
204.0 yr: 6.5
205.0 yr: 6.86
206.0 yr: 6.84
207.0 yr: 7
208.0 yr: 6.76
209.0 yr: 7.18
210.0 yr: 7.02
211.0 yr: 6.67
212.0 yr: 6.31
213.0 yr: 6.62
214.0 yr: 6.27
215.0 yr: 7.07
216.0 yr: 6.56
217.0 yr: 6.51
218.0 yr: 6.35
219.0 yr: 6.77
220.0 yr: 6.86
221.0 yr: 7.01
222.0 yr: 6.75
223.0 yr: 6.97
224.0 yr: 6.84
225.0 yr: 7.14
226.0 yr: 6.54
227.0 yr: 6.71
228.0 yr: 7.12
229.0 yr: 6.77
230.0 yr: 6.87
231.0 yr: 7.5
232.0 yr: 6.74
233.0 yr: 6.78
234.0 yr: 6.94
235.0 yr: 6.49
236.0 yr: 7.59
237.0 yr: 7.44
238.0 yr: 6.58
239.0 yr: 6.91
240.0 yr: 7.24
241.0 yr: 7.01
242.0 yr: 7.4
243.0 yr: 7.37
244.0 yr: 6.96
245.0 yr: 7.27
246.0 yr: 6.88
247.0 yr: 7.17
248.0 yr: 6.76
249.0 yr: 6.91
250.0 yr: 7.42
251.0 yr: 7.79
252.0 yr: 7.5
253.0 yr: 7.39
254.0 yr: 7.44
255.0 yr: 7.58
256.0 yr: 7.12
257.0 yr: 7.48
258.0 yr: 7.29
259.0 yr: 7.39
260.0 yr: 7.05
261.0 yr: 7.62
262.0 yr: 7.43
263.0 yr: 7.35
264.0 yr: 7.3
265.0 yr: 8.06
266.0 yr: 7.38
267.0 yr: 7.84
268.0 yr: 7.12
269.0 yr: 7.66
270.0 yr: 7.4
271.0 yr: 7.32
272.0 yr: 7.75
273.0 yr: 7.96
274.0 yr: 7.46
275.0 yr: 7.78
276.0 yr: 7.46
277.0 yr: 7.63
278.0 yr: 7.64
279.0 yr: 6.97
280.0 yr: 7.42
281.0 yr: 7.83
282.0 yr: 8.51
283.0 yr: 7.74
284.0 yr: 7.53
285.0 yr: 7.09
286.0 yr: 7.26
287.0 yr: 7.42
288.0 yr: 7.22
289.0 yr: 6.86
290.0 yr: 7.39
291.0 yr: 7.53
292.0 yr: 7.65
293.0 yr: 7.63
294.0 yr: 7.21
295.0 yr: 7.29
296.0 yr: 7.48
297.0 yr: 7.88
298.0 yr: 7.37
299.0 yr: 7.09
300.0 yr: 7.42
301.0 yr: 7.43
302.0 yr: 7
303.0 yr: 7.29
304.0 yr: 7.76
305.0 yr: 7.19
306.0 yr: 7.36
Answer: 0.01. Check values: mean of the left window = 6.7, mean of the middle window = 6.99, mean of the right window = 7.29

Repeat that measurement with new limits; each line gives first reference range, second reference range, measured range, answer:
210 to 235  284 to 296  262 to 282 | -0.06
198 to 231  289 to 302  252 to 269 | -0.05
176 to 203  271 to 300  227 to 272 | -0.01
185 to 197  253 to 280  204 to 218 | 0.02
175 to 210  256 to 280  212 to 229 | 0.04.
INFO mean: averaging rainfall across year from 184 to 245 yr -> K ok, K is 6.8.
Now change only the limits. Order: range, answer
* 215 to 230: 6.79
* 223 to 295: 7.3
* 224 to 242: 6.97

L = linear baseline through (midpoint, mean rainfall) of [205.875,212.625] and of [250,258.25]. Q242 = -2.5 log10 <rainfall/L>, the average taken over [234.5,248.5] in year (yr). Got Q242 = 0.030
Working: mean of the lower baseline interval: 6.82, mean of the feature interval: 7.08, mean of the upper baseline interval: 7.45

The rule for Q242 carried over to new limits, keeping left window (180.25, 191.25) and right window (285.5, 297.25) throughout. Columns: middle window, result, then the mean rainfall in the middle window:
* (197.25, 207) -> 0.014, 6.69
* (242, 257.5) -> -0.026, 7.27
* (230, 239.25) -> 0.001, 6.99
